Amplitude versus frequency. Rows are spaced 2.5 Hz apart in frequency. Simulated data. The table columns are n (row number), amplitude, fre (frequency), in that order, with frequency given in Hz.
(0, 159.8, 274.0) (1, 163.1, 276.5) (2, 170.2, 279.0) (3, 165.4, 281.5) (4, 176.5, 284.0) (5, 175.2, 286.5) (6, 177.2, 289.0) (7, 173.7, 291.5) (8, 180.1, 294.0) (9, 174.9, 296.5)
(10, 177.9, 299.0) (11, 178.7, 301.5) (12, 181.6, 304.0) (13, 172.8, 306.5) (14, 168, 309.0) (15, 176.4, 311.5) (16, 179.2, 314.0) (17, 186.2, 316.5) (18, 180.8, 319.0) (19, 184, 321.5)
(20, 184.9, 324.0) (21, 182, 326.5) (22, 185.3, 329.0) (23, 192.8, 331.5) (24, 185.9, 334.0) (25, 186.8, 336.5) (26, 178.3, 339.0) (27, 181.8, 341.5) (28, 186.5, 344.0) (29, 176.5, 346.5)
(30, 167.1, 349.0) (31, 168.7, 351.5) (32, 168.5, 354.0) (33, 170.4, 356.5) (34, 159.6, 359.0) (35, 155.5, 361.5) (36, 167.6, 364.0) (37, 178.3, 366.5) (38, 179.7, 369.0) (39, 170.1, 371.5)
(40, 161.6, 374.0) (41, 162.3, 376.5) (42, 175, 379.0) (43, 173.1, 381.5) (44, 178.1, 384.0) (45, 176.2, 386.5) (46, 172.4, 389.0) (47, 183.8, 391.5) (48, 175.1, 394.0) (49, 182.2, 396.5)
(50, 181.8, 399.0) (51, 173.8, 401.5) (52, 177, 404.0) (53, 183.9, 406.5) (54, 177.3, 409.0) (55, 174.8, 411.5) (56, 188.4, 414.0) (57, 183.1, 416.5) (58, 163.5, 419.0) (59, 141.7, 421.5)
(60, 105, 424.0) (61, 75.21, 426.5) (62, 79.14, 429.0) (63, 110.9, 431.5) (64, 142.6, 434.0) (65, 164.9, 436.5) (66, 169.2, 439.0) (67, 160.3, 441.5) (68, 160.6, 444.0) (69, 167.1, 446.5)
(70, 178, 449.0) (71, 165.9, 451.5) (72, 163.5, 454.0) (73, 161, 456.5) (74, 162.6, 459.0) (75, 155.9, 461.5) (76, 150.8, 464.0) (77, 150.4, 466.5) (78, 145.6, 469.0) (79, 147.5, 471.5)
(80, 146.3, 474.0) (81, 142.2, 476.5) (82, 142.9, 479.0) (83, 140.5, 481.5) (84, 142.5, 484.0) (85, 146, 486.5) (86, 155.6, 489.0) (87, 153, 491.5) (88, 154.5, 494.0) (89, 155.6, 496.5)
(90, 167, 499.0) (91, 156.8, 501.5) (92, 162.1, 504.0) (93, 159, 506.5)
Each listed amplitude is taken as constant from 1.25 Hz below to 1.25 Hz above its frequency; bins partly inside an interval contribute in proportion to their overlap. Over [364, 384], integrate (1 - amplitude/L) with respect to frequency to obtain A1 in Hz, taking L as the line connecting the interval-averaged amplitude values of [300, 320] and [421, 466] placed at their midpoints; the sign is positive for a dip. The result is -1.1 Hz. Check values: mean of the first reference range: 178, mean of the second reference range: 145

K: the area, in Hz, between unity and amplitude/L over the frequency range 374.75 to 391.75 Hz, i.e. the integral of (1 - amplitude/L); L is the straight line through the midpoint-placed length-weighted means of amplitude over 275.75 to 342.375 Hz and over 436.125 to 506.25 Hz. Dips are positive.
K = -0.5 Hz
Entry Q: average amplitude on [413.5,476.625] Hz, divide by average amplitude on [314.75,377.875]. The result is 0.8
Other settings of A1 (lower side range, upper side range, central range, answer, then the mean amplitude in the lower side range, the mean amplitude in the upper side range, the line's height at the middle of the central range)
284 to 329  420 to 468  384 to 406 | -2.9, 179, 146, 157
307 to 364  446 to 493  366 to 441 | 1.6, 177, 153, 165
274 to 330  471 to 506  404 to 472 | 2.0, 177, 151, 158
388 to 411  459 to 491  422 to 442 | 4.8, 179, 148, 165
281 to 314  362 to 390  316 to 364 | -1.1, 176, 172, 174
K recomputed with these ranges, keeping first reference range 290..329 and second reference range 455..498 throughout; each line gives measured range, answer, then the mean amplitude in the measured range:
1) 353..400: -1.3 Hz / 172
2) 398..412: -1.3 Hz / 178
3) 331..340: -0.6 Hz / 186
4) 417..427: 1.9 Hz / 129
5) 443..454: -0.9 Hz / 168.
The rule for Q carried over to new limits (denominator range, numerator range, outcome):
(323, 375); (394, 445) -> 0.88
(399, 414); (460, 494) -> 0.83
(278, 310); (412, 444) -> 0.81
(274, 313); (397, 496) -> 0.88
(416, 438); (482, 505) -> 1.20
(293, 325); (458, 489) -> 0.83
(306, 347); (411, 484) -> 0.82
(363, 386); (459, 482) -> 0.86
